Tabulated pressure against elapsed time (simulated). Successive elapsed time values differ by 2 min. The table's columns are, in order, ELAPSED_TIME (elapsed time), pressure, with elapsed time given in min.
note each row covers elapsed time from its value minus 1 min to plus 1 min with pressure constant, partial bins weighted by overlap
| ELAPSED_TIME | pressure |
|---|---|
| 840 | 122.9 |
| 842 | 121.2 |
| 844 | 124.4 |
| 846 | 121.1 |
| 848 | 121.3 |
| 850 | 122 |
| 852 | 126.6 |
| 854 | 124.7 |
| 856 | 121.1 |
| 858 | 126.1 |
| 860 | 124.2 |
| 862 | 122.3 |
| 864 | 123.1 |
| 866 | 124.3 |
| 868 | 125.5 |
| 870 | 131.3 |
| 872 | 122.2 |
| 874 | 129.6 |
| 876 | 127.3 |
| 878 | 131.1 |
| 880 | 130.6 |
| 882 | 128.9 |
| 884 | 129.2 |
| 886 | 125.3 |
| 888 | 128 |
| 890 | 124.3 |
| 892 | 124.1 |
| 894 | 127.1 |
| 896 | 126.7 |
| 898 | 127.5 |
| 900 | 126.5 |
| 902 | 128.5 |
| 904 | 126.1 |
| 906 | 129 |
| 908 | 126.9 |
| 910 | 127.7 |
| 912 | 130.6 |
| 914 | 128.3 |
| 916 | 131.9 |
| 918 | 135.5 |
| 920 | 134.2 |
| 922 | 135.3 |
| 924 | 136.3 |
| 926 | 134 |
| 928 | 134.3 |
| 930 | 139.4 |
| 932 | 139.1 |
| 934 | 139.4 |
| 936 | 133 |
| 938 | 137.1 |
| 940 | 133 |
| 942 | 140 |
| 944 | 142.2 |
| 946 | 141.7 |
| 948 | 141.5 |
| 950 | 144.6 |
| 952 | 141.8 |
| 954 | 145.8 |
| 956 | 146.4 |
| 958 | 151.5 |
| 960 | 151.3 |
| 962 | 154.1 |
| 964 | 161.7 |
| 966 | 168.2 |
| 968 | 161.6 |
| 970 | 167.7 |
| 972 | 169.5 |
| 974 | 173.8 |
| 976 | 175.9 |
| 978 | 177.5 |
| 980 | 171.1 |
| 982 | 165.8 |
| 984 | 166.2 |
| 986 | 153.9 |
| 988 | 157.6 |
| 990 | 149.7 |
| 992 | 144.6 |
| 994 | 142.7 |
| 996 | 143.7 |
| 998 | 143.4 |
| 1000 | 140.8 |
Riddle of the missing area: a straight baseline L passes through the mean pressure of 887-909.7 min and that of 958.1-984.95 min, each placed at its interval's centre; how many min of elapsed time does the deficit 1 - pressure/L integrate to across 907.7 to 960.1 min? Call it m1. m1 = 2.9 min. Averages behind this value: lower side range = 127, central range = 138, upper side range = 166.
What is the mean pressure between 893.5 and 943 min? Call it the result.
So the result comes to 132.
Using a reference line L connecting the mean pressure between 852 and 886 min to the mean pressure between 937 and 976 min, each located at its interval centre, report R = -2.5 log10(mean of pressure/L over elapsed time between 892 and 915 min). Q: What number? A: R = 0.07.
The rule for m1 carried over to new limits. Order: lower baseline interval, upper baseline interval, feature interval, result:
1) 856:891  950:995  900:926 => 1.60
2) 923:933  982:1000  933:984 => -3.59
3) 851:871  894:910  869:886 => -0.36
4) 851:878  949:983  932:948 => 1.39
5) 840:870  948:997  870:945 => 4.09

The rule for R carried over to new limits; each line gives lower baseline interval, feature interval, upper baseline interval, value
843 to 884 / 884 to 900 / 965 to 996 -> 0.07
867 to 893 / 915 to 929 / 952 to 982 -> 0.08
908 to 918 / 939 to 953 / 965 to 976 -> 0.09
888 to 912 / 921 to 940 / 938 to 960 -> 0.01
